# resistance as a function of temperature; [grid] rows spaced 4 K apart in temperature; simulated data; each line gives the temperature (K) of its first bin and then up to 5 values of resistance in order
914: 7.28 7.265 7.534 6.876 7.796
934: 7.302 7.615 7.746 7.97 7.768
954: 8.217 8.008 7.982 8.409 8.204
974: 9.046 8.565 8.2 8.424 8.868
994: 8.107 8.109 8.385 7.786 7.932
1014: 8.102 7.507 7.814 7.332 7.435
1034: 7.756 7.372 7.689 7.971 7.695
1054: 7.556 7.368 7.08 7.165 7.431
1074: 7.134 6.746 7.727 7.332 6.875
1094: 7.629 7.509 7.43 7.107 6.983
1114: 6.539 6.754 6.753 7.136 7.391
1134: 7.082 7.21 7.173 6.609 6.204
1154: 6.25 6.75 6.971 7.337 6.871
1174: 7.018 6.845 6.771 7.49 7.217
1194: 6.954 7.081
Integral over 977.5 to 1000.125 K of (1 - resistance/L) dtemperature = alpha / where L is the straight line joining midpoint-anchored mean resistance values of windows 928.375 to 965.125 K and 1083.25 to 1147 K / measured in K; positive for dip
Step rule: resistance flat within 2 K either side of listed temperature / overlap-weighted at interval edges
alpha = -2.1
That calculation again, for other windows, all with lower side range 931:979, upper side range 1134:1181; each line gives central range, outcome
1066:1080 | 0.5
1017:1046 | 0.0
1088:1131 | 0.2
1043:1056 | -0.4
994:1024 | -0.9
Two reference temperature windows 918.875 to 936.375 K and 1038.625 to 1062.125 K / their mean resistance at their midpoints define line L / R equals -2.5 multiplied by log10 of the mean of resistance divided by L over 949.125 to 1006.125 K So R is -0.12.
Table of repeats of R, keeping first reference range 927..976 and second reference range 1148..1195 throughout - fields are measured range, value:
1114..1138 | 0.02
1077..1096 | 0.00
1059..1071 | 0.03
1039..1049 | -0.04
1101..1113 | 0.02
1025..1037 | 0.01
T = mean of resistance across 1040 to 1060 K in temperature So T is 7.66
